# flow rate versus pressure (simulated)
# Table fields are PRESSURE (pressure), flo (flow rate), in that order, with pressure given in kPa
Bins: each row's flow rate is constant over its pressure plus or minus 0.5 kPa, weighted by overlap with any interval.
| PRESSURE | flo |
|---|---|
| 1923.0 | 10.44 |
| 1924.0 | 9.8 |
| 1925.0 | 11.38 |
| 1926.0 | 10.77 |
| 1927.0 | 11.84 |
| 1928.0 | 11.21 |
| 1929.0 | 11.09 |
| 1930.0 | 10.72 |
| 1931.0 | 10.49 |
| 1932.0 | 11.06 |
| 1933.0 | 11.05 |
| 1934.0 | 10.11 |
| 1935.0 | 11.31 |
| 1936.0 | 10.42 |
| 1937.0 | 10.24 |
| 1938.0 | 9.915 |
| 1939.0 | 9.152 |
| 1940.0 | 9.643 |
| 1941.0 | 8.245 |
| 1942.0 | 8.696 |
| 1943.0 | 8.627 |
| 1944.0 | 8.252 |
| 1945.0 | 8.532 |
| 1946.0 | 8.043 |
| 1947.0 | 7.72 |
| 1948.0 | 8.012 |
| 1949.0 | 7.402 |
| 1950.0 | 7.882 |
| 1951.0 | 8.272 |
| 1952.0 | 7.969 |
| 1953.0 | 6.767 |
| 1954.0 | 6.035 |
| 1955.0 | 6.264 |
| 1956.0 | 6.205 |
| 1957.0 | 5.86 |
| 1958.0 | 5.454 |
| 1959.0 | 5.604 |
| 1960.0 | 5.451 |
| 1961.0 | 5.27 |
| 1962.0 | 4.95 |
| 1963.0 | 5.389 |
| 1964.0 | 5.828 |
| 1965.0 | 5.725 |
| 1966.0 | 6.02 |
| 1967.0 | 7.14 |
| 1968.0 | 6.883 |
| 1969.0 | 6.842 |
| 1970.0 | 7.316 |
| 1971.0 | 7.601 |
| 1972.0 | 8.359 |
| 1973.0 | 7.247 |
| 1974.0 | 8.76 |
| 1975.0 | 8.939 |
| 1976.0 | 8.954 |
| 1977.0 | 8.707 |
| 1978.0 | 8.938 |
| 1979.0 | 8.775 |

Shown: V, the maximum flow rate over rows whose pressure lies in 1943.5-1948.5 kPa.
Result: 8.532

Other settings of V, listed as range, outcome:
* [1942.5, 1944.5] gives 8.627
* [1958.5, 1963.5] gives 5.604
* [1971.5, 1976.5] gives 8.954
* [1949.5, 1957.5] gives 8.272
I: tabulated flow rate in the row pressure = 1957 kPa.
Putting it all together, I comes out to 5.86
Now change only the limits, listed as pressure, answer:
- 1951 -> 8.272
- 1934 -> 10.11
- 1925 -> 11.38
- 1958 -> 5.454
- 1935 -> 11.31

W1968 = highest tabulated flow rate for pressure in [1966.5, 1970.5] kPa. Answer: 7.316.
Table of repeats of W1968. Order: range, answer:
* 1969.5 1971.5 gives 7.601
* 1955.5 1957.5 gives 6.205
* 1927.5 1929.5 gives 11.21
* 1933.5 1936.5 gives 11.31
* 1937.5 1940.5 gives 9.915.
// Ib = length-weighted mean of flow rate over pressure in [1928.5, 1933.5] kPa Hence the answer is 10.9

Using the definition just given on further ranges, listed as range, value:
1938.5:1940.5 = 9.4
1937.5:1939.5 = 9.53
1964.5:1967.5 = 6.29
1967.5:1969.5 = 6.86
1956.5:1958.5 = 5.66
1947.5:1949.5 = 7.71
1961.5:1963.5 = 5.17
